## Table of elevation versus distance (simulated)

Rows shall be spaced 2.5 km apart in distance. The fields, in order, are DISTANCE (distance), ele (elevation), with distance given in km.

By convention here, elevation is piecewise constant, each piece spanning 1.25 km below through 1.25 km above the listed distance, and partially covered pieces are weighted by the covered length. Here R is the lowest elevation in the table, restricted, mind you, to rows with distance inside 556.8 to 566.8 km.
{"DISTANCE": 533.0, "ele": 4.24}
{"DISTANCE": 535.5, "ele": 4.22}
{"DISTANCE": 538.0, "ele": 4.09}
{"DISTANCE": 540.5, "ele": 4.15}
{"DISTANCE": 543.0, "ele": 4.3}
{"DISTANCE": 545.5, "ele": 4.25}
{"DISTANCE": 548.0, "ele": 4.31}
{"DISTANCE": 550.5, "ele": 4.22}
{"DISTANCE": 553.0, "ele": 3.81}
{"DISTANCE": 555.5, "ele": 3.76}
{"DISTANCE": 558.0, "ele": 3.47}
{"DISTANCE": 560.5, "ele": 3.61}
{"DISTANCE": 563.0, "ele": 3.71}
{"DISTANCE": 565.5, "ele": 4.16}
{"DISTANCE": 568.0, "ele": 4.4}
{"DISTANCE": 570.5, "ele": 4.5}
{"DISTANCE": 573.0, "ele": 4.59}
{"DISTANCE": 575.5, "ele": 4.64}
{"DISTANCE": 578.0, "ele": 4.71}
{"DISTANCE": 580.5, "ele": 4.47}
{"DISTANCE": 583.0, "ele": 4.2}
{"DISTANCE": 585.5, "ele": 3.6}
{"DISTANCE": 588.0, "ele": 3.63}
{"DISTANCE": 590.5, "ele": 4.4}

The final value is 3.47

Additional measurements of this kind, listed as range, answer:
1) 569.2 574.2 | 4.5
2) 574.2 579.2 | 4.64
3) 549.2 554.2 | 3.81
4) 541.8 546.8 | 4.25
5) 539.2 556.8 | 3.76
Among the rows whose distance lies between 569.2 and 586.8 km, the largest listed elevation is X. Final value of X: 4.71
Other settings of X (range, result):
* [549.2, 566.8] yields 4.22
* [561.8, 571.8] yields 4.5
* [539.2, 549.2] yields 4.31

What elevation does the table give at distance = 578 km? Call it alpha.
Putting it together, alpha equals 4.71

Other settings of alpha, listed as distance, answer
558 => 3.47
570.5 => 4.5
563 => 3.71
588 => 3.63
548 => 4.31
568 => 4.4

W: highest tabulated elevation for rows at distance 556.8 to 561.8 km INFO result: 3.61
